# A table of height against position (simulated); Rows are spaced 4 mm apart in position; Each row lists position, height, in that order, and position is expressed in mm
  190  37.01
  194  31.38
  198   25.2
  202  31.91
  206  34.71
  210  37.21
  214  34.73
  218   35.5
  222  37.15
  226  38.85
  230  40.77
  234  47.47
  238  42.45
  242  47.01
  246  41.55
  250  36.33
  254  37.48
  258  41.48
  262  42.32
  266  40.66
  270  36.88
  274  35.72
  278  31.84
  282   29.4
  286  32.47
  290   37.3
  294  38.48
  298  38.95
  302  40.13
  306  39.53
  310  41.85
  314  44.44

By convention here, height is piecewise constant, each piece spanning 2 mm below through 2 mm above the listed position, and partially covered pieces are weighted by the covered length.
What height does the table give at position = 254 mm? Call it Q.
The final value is 37.48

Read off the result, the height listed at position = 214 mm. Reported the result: 34.73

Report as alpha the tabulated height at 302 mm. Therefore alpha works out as 40.13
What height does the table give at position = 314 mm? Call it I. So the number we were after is 44.44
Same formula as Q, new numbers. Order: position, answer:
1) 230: 40.77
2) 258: 41.48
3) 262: 42.32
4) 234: 47.47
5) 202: 31.91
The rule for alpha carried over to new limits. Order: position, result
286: 32.47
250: 36.33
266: 40.66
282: 29.4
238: 42.45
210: 37.21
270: 36.88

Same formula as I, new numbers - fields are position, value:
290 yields 37.3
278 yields 31.84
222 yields 37.15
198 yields 25.2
